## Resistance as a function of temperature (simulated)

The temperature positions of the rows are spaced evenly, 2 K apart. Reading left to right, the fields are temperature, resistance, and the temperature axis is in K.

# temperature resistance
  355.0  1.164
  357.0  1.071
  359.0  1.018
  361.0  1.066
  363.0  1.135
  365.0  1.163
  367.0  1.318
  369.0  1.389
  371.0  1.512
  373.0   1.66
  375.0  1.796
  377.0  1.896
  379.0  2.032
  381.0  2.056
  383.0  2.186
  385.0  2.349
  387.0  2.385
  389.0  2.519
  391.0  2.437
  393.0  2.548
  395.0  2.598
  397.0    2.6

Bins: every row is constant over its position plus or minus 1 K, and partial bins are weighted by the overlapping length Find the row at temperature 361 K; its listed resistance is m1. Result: 1.066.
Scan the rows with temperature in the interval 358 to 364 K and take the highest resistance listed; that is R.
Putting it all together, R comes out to 1.135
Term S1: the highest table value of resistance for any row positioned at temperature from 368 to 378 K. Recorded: 1.896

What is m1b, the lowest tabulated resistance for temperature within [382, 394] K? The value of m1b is 2.186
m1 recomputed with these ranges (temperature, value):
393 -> 2.548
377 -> 1.896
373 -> 1.66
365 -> 1.163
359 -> 1.018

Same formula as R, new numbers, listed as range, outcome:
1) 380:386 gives 2.349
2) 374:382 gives 2.056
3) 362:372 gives 1.512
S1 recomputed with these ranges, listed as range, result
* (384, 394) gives 2.548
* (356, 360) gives 1.071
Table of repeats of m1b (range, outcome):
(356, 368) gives 1.018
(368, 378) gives 1.389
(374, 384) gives 1.796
